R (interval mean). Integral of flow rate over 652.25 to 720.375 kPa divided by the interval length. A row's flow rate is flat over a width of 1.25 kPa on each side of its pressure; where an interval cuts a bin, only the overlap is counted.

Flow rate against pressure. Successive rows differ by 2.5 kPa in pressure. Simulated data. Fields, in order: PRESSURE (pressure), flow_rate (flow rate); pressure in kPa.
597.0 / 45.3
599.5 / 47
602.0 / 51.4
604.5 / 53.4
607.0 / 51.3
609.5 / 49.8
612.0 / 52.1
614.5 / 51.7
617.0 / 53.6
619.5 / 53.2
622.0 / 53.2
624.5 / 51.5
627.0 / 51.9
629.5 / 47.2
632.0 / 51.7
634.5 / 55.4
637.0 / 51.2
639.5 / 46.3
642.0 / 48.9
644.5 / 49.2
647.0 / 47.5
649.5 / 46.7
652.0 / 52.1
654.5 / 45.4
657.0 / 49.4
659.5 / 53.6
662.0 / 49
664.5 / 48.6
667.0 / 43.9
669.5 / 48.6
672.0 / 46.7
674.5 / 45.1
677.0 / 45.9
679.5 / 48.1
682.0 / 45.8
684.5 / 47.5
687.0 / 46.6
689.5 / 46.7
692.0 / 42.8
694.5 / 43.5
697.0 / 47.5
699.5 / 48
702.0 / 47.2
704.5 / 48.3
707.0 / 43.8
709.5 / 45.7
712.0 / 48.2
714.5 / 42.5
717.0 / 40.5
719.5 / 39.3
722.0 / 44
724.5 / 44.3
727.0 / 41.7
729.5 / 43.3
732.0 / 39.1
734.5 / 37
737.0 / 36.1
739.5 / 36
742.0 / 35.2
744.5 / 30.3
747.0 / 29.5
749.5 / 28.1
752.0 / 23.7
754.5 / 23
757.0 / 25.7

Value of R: 46.4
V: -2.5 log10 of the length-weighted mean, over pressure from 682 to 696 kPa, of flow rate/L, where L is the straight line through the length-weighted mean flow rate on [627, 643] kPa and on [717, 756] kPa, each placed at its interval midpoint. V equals -0.076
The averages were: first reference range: 50.3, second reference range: 35.5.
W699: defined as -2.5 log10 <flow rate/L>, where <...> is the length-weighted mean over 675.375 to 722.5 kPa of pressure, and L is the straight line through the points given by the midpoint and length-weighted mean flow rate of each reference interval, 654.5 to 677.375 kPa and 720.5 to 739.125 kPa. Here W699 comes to -0.03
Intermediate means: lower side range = 47.8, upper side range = 40.5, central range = 45.4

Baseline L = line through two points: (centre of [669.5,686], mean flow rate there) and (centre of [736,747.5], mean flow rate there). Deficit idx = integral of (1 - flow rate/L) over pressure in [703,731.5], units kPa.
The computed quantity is -3.8 kPa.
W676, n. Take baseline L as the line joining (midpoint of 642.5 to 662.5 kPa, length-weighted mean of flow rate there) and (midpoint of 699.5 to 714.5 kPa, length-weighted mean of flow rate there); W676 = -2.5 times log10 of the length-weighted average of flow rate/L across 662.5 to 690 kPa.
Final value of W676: 0.03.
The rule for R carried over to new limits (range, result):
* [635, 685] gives 48.1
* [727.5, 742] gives 38.2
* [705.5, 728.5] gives 43.4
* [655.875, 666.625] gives 49.6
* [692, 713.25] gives 46.3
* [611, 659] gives 50.5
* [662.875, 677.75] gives 46.5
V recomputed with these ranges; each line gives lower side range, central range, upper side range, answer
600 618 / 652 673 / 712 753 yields -0.07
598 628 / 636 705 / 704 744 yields -0.03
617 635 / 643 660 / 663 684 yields 0.00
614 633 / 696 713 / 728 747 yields -0.15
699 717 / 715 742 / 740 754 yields -0.08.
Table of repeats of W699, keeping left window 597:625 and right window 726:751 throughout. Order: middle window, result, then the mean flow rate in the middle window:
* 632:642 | -0.06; 50.8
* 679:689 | -0.11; 46.9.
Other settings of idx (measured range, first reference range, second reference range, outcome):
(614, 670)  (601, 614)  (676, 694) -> -0.9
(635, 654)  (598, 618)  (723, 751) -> -0.8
